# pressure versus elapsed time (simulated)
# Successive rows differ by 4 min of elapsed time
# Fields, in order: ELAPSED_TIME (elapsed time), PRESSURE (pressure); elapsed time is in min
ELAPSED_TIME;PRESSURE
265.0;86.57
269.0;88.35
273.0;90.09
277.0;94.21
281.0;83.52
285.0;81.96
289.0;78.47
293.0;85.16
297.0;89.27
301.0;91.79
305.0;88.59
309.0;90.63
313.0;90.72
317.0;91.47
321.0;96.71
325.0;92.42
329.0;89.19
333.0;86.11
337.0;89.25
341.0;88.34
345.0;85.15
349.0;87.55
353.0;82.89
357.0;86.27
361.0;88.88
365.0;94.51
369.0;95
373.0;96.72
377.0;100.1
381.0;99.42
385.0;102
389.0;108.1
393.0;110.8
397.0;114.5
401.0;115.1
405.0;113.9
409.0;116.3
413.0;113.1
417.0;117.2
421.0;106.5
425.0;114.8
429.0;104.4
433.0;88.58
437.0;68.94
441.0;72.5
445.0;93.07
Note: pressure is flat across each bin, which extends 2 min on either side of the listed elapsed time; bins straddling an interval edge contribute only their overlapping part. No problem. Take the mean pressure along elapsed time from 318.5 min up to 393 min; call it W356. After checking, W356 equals 93.2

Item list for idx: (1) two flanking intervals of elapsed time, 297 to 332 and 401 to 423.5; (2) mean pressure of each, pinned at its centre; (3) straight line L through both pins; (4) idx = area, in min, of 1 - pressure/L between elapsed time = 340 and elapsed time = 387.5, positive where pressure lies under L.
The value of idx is 4.7 min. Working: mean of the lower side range 91.2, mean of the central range 92.5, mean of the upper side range 114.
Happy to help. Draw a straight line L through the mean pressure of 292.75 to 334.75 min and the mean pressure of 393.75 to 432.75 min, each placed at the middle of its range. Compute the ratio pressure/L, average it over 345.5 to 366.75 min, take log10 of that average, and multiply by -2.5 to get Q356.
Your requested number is 0.14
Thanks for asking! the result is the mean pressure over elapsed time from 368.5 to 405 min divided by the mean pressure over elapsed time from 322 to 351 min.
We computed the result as 1.2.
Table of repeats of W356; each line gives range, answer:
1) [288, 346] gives 89.1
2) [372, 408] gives 107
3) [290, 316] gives 89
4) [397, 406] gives 115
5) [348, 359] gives 85.4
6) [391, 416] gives 114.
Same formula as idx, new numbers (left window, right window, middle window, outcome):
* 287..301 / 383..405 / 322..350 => 2.1 min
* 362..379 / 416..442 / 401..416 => -2.9 min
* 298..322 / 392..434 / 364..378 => 0.9 min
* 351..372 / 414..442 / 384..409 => -4.7 min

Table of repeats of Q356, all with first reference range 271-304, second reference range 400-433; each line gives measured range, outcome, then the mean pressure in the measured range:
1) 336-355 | 0.13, 86.5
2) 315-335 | 0.03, 91.2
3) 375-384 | 0.04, 100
